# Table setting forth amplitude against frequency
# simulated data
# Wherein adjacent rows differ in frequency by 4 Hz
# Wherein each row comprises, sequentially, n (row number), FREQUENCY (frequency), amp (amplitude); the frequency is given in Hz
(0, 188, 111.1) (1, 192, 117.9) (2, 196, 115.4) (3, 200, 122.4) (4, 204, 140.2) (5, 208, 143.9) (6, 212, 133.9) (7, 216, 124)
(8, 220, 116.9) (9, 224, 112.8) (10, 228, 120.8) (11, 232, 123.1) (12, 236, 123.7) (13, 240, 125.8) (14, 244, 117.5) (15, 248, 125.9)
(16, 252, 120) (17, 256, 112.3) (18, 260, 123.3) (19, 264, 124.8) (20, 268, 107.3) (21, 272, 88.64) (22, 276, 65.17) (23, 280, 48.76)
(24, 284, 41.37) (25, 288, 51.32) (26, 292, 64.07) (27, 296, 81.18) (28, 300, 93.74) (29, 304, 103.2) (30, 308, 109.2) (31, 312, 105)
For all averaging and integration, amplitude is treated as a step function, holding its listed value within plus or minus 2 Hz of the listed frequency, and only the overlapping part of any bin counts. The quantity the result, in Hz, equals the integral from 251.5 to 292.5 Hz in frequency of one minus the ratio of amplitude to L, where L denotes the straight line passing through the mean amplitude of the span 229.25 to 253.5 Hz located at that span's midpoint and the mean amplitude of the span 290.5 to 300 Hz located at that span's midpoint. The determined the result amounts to 5.6 Hz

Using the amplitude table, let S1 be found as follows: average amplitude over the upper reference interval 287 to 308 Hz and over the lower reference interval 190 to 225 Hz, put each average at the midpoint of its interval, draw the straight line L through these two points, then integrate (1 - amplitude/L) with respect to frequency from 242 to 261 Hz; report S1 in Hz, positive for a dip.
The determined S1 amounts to -2.7 Hz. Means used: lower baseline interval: 126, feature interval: 120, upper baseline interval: 82.9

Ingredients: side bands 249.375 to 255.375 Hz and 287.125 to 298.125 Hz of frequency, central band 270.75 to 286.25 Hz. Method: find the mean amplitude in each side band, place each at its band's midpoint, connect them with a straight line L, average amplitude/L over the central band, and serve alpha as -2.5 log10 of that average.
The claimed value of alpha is 0.408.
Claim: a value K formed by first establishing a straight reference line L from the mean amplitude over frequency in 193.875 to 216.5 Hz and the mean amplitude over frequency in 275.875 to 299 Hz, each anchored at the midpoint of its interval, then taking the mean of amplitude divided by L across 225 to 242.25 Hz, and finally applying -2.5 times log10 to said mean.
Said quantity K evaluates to -0.16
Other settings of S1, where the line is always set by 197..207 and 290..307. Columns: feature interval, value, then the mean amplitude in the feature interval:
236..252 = -1.57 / 123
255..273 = -1.69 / 112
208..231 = -0.11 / 124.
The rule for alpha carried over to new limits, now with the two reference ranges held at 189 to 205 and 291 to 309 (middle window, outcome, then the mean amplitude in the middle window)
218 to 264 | -0.11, 120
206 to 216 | -0.15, 136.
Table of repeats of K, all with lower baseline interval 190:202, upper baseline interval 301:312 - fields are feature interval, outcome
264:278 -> 0.18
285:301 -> 0.47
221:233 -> -0.03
